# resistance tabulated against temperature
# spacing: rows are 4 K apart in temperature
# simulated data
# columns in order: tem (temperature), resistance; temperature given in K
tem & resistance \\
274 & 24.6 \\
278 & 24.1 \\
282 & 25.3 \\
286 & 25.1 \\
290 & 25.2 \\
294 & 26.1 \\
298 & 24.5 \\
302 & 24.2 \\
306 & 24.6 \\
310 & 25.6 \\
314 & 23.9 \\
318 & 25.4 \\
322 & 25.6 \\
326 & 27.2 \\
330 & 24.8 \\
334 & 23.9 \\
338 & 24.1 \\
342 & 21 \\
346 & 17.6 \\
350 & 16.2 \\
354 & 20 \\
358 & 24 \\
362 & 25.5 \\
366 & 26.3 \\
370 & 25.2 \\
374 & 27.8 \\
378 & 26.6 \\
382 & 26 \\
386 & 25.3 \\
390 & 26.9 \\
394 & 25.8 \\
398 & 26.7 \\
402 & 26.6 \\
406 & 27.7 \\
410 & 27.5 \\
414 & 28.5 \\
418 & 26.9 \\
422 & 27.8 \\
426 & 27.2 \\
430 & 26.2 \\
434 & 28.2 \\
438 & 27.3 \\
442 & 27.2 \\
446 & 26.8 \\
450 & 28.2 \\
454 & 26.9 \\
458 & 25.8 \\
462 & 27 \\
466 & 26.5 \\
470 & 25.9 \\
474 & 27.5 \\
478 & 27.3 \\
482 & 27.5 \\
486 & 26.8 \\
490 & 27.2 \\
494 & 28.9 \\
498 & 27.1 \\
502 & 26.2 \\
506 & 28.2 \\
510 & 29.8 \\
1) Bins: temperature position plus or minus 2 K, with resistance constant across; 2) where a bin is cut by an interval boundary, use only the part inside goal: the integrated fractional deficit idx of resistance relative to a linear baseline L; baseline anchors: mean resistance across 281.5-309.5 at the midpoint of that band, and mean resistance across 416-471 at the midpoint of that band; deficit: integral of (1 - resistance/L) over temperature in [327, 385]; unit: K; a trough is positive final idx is 5.0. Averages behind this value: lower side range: 25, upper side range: 27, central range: 23.6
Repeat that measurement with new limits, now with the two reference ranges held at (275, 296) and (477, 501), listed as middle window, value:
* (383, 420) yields -0.6 K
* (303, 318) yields 0.4 K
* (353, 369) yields 1.1 K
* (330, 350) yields 3.4 K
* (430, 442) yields -0.3 K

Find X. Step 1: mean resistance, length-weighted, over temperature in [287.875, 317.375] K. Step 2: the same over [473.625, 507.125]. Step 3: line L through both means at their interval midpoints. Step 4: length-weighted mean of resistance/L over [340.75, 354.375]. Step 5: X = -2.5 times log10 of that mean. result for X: 0.35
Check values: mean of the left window 24.9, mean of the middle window 18.4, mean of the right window 27.4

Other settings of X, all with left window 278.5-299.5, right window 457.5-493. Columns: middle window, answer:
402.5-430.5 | -0.04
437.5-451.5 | -0.03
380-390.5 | 0.01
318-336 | 0.01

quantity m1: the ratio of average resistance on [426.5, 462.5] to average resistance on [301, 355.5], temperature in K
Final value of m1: 1.2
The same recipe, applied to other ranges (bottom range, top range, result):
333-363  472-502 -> 1.28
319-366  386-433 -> 1.18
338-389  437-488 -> 1.15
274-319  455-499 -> 1.09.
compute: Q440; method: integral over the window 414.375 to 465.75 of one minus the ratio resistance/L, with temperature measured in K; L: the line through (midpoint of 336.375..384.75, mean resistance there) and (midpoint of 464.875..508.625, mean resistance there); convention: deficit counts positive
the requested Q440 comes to -2.7 K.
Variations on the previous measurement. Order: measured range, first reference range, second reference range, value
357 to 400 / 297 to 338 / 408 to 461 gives 0.2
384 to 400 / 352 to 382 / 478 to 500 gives -0.4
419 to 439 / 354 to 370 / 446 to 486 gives -0.9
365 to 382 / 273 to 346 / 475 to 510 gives -0.6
